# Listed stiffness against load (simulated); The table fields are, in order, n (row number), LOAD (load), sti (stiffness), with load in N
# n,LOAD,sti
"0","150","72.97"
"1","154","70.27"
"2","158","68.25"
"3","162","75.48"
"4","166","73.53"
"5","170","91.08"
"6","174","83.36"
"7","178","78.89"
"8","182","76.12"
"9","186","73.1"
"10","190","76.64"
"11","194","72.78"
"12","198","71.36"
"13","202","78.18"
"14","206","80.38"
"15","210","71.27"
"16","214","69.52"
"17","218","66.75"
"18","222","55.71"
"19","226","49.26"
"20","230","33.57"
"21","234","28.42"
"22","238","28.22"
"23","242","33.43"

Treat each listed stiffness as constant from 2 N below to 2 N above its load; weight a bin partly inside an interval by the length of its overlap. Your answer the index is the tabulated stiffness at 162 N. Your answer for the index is 75.48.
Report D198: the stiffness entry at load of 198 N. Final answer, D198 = 71.36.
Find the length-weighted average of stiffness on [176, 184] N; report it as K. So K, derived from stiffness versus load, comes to 77.5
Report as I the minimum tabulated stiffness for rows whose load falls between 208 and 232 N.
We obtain 33.57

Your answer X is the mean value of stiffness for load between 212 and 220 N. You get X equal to 68.1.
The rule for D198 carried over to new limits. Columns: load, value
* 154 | 70.27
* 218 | 66.75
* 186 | 73.1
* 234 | 28.42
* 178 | 78.89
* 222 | 55.71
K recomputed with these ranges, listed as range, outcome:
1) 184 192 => 74.9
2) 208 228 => 62.5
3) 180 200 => 74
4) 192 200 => 72.1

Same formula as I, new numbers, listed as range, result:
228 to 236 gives 28.42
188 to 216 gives 69.52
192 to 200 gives 71.36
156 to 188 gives 68.25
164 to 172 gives 73.53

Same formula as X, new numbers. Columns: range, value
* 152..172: 75.7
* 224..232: 41.4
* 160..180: 80.5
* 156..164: 71.9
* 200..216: 74.8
